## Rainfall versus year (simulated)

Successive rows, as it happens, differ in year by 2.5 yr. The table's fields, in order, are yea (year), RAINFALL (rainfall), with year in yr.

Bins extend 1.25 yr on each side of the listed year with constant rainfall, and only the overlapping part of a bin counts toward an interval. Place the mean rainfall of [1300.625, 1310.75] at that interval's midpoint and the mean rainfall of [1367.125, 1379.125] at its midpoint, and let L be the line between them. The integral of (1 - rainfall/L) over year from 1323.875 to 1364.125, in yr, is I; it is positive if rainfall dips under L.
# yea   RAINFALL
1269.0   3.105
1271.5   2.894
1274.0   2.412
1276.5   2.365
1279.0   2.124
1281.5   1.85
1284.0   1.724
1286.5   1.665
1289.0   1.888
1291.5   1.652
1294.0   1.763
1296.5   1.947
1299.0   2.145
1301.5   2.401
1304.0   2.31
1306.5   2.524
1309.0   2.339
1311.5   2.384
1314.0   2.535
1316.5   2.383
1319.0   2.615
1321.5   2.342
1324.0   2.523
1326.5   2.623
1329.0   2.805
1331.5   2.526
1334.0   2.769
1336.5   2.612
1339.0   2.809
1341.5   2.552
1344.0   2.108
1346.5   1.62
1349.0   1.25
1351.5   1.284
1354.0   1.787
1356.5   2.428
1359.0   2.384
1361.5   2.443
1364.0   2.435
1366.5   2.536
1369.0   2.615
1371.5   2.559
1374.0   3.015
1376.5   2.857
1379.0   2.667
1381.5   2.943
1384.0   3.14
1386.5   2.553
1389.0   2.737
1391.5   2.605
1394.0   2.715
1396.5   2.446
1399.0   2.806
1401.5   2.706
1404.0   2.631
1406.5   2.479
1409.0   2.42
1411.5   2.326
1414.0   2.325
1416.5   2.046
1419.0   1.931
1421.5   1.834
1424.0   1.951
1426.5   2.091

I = 4.7 yr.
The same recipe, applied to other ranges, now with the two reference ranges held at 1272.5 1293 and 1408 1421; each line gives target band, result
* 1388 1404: -3.80 yr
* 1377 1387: -3.37 yr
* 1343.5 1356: 2.70 yr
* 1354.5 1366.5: -1.71 yr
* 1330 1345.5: -3.71 yr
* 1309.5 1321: -2.50 yr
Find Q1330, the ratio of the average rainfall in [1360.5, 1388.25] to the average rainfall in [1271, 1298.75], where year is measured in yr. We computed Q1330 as 1.35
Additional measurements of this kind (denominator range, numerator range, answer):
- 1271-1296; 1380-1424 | 1.24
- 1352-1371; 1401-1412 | 1.07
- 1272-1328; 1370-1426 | 1.14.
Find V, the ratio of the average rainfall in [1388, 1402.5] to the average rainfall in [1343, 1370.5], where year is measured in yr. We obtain 1.3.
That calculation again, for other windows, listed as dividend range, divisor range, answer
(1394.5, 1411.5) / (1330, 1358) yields 1.19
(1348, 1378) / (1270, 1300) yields 1.13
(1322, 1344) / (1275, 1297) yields 1.38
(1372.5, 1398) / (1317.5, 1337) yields 1.06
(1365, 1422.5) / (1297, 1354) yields 1.10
